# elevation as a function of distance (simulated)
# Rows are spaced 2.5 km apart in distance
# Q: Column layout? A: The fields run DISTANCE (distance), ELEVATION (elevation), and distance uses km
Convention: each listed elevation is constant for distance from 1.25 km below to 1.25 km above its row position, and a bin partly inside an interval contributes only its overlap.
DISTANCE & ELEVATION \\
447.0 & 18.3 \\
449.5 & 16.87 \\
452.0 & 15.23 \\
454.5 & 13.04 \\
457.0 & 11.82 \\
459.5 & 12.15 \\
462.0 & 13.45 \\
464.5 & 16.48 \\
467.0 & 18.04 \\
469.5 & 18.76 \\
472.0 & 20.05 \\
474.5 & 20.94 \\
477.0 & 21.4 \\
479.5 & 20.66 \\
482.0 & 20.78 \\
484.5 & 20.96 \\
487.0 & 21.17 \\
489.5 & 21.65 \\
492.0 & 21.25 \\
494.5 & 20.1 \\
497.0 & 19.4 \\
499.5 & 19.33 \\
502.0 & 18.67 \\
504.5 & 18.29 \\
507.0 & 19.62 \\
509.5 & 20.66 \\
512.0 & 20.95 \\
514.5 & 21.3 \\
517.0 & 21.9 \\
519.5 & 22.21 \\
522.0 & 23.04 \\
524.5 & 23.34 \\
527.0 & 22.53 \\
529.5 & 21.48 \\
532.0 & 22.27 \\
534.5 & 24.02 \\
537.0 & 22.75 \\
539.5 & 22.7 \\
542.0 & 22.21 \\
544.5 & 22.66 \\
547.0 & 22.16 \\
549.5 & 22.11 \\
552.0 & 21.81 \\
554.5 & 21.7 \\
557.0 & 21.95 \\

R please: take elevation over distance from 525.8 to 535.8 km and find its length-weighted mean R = 22.6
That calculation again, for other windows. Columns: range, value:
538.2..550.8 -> 22.4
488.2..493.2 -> 21.4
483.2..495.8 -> 21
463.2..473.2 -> 18.3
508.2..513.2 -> 20.8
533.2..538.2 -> 23.4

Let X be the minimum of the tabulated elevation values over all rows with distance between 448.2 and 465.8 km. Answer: 11.82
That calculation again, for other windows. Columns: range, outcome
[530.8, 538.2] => 22.27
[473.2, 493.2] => 20.66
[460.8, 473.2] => 13.45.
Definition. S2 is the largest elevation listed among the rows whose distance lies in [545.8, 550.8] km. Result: 22.16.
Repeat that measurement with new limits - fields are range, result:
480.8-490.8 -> 21.65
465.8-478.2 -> 21.4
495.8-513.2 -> 20.95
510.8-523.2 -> 23.04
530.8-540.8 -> 24.02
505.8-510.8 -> 20.66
